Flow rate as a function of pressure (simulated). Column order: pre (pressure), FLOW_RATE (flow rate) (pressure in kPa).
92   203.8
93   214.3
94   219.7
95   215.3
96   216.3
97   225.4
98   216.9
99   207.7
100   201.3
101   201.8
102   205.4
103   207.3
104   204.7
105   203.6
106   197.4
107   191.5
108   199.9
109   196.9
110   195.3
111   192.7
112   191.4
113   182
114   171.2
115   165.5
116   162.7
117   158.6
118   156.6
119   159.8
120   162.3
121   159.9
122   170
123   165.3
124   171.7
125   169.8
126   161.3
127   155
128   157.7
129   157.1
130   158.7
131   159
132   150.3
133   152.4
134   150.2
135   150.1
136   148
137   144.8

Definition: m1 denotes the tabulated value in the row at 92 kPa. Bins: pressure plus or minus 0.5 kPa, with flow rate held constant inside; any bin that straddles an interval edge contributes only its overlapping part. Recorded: 203.8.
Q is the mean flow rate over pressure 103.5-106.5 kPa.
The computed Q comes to 202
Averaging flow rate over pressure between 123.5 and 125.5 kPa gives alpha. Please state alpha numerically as 171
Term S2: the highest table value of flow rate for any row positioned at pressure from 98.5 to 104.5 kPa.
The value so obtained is 207.7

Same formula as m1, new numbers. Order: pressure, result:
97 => 225.4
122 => 170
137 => 144.8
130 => 158.7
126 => 161.3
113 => 182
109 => 196.9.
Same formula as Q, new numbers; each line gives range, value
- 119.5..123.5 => 164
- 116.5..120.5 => 159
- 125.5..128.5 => 158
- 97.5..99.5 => 212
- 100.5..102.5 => 204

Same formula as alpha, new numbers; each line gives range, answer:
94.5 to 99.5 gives 216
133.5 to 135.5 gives 150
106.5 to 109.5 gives 196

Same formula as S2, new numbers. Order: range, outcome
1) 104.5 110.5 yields 203.6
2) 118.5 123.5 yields 170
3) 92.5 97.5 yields 225.4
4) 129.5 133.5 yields 159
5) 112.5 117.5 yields 182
